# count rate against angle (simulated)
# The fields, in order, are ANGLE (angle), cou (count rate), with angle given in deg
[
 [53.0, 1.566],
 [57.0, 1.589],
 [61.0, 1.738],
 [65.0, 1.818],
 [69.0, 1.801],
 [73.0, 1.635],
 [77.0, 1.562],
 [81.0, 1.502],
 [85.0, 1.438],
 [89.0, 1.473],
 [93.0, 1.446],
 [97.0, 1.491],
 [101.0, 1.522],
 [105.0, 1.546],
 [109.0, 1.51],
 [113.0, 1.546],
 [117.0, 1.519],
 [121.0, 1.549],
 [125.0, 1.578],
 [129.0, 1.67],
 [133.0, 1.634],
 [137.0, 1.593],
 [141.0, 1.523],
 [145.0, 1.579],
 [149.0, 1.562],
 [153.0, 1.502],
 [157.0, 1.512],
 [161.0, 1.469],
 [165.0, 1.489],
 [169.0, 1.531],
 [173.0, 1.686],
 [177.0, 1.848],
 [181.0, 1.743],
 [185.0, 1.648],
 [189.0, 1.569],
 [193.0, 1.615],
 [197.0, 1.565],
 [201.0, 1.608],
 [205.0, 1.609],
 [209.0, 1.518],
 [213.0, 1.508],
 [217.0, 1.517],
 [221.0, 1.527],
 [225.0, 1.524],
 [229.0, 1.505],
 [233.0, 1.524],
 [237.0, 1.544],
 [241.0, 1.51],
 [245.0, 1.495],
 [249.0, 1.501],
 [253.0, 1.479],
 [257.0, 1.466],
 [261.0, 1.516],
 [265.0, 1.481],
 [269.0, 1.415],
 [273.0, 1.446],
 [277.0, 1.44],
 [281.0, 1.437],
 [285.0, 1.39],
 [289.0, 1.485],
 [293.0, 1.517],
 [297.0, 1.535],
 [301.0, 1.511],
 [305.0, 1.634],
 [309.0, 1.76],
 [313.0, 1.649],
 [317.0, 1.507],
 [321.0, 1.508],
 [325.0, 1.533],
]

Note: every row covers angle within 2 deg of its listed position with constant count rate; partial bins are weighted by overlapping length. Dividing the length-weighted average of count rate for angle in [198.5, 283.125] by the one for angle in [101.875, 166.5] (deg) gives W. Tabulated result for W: 0.97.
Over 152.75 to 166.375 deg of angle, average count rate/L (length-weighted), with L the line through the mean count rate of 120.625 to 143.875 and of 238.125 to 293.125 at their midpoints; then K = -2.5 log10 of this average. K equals 0.05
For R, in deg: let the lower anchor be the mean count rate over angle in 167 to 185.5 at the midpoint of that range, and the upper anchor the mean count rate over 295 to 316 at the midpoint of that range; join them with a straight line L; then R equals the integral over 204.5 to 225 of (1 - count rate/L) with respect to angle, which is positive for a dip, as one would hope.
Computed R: 1.7 deg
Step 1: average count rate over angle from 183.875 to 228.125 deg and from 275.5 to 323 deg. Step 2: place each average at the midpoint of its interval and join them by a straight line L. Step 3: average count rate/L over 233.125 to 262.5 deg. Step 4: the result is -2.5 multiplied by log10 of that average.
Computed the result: 0.03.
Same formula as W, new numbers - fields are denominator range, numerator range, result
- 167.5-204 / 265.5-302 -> 0.89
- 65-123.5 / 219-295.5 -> 0.96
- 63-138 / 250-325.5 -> 0.96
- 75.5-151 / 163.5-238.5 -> 1.03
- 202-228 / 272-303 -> 0.96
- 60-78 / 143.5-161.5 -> 0.89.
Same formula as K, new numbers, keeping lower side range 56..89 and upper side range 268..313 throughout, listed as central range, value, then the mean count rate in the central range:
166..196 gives -0.056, 1.65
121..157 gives 0.012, 1.57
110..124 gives 0.045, 1.54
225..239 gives 0.015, 1.52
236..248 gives 0.019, 1.51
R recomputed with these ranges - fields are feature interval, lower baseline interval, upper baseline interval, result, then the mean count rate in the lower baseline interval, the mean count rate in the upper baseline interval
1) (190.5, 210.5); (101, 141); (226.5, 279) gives -0.9 deg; 1.57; 1.49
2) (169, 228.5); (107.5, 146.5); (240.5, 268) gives -3.0 deg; 1.57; 1.49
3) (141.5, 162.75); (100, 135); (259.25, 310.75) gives 0.4 deg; 1.56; 1.5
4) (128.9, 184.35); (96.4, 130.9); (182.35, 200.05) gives -0.5 deg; 1.55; 1.61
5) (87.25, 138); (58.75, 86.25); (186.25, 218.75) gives 2.4 deg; 1.65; 1.57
